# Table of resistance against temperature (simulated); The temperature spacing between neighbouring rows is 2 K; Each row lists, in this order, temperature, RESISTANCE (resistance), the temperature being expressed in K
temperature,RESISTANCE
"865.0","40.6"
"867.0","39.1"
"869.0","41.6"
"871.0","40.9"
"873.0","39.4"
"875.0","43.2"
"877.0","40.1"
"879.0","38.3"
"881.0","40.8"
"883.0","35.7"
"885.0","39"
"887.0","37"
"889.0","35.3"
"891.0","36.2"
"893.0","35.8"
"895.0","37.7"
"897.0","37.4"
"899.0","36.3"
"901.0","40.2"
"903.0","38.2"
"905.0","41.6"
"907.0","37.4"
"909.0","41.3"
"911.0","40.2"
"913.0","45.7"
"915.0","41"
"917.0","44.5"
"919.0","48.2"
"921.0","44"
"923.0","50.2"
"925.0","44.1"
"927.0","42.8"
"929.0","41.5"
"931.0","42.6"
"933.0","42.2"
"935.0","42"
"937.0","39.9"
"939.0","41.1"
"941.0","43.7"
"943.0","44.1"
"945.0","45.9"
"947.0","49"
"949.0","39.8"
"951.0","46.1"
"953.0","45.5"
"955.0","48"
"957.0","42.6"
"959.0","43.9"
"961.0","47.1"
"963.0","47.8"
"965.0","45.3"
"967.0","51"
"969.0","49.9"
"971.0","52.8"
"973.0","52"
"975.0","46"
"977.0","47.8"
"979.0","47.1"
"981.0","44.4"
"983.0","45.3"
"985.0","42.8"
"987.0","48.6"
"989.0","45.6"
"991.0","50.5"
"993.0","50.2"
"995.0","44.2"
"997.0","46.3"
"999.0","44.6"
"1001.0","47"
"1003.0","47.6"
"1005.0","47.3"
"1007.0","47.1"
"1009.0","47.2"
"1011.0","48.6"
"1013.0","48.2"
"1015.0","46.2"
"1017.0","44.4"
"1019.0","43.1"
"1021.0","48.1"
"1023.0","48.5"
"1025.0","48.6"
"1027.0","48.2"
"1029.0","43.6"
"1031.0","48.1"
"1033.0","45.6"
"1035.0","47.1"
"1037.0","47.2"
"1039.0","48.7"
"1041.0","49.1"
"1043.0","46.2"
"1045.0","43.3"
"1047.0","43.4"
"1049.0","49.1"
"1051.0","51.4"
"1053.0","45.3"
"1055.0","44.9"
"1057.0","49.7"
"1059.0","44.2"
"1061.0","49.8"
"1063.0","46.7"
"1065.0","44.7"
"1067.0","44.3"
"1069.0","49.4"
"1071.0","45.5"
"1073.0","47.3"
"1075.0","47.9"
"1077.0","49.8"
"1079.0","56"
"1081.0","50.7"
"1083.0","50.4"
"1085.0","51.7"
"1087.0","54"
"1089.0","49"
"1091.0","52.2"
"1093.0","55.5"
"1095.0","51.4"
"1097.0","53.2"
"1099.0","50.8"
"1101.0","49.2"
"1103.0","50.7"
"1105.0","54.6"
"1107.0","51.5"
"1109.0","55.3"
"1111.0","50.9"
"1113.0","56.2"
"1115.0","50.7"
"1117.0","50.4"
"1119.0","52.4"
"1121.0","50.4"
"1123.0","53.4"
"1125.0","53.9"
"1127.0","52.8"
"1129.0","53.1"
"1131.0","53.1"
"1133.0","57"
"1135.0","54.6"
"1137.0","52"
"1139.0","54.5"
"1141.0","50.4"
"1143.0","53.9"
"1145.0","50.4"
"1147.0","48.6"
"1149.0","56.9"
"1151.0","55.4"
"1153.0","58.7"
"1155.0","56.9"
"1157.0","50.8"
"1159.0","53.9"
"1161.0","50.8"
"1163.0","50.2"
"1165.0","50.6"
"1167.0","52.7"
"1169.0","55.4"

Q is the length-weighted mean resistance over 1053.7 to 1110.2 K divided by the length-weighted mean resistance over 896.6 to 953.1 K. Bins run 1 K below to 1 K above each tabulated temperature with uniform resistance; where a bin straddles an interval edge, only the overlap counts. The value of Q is 1.17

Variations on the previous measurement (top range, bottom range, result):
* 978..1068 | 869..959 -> 1.12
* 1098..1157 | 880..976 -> 1.24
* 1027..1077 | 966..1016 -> 0.99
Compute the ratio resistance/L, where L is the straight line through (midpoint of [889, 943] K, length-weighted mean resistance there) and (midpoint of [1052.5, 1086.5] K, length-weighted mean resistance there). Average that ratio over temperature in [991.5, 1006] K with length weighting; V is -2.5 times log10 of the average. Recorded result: -0.04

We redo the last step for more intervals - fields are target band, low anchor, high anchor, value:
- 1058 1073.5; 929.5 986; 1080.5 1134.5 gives 0.09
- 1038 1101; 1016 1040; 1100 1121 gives 0.01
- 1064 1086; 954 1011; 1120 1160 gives 0.04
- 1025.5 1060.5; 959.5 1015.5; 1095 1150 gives 0.06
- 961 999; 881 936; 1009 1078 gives -0.08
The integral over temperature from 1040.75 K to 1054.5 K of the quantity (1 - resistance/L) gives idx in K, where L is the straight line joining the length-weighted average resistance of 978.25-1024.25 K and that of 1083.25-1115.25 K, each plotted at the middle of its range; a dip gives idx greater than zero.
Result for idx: 0.75 K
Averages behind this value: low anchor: 46.7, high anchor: 52.3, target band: 46.6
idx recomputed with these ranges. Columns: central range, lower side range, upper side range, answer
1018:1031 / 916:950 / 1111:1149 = 0.3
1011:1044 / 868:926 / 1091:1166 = 0.3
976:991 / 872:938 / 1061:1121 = -0.5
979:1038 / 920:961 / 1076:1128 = 0.9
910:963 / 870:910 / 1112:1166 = -3.7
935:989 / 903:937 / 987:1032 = -1.4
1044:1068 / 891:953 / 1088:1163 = 1.3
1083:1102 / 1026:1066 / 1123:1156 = -0.6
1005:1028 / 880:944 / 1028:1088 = -0.6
